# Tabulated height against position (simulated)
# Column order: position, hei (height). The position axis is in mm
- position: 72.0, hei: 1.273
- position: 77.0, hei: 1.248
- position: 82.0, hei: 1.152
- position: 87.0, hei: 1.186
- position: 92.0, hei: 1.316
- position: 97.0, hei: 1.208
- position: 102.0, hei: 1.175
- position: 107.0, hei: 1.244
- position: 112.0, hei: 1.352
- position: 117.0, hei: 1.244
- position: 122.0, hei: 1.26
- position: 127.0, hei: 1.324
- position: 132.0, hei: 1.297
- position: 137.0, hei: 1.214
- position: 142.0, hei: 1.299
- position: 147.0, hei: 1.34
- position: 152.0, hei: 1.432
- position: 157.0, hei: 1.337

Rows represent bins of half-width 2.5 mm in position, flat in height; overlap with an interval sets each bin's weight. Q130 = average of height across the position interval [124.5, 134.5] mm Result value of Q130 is 1.31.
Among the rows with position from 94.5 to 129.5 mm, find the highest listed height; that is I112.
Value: 1.352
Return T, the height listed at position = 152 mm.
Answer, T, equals 1.432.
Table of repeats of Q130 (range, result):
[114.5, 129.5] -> 1.28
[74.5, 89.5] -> 1.2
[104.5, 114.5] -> 1.3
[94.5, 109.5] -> 1.21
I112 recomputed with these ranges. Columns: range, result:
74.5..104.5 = 1.316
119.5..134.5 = 1.324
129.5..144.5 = 1.299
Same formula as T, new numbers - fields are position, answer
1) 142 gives 1.299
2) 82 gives 1.152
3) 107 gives 1.244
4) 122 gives 1.26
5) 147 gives 1.34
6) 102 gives 1.175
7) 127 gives 1.324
